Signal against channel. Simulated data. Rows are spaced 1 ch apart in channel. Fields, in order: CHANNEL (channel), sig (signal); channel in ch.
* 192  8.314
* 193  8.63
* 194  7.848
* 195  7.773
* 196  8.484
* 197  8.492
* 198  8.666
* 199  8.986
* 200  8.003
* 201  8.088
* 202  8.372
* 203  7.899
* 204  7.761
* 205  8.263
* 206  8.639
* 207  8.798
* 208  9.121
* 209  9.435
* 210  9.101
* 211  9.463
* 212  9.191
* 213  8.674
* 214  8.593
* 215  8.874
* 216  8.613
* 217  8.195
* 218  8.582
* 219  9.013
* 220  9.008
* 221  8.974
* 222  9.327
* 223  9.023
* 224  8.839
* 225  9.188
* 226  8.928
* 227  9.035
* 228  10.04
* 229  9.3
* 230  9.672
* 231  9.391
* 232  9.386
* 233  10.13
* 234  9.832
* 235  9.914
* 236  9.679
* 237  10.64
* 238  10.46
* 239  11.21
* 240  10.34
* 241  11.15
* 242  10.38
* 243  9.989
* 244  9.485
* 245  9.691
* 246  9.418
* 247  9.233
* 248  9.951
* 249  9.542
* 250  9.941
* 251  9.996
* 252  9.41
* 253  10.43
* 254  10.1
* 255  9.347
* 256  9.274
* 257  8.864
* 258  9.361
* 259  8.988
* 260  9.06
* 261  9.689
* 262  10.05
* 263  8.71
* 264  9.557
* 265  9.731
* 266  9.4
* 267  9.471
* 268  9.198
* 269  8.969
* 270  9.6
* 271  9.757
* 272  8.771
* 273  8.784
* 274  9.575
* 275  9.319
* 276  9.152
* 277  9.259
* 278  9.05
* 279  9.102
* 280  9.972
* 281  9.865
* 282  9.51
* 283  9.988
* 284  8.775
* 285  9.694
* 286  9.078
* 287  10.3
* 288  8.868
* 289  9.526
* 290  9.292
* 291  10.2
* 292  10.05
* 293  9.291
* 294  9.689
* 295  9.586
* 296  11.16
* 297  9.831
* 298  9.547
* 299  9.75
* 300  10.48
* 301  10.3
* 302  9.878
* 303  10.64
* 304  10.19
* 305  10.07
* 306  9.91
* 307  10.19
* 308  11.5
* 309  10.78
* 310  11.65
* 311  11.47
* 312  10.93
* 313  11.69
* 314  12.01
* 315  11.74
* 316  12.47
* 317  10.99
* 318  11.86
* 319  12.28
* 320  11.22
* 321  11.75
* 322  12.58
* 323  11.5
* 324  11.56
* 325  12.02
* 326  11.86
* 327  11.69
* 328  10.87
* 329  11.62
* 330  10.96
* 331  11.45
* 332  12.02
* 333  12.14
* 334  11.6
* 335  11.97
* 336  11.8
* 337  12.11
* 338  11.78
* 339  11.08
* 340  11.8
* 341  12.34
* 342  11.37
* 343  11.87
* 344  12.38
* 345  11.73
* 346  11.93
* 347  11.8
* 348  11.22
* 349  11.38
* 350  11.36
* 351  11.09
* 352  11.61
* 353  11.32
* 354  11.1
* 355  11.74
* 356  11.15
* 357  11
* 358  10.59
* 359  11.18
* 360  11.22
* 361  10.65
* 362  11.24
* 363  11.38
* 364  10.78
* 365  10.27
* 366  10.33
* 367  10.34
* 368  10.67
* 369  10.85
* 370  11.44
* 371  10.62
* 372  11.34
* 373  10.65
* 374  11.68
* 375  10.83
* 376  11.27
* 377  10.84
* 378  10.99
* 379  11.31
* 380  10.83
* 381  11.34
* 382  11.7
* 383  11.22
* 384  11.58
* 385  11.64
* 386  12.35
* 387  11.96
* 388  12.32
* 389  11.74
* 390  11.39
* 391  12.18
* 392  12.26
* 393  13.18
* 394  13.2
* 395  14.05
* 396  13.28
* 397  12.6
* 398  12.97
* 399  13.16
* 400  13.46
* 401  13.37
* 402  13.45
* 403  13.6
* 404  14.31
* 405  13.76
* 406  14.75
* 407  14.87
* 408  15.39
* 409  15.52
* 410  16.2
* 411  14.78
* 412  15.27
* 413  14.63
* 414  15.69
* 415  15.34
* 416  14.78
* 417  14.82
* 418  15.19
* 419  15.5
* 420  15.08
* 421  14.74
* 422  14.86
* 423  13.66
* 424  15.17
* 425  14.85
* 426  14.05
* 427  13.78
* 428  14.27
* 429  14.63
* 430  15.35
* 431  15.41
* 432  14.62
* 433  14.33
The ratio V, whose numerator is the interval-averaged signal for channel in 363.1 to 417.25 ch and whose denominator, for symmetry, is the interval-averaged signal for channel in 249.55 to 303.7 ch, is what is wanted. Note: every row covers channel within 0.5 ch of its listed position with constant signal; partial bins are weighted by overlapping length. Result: 1.32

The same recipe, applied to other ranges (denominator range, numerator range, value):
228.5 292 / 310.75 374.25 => 1.19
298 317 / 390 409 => 1.25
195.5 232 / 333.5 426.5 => 1.41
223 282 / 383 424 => 1.44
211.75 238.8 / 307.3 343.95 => 1.26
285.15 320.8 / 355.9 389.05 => 1.06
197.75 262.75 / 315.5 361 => 1.24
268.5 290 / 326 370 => 1.21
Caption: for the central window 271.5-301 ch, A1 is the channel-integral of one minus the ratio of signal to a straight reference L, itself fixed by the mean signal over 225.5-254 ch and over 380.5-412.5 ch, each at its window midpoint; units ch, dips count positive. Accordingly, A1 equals 3.51 ch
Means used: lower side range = 9.88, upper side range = 13.2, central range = 9.58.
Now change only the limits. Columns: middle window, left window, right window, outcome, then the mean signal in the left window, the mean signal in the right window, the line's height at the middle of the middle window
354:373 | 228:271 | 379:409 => 2.0 ch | 9.72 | 12.8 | 12.2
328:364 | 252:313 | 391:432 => 1.5 ch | 9.76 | 14.4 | 12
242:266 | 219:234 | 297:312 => 0.3 ch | 9.31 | 10.4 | 9.71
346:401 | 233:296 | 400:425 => 7.6 ch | 9.64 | 14.8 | 13.4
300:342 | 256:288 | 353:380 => -4.9 ch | 9.36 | 11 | 10.2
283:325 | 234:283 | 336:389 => -0.9 ch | 9.64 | 11.3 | 10.4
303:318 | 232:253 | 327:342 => 0.2 ch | 10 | 11.7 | 11.2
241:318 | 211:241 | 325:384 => 2.4 ch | 9.41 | 11.3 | 10.2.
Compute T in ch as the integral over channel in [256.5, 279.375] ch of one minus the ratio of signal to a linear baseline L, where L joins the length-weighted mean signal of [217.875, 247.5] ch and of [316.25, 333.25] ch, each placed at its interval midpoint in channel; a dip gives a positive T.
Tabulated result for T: 2.51 ch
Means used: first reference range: 9.66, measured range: 9.28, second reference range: 11.7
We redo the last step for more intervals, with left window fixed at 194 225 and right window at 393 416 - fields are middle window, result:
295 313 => 1.4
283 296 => 1.6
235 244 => -0.8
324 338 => 0.5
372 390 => 2.9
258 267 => 0.7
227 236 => -0.4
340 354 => 1.1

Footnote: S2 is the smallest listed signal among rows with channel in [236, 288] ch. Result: 8.71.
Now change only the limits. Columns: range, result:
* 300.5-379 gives 9.878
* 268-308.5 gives 8.771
